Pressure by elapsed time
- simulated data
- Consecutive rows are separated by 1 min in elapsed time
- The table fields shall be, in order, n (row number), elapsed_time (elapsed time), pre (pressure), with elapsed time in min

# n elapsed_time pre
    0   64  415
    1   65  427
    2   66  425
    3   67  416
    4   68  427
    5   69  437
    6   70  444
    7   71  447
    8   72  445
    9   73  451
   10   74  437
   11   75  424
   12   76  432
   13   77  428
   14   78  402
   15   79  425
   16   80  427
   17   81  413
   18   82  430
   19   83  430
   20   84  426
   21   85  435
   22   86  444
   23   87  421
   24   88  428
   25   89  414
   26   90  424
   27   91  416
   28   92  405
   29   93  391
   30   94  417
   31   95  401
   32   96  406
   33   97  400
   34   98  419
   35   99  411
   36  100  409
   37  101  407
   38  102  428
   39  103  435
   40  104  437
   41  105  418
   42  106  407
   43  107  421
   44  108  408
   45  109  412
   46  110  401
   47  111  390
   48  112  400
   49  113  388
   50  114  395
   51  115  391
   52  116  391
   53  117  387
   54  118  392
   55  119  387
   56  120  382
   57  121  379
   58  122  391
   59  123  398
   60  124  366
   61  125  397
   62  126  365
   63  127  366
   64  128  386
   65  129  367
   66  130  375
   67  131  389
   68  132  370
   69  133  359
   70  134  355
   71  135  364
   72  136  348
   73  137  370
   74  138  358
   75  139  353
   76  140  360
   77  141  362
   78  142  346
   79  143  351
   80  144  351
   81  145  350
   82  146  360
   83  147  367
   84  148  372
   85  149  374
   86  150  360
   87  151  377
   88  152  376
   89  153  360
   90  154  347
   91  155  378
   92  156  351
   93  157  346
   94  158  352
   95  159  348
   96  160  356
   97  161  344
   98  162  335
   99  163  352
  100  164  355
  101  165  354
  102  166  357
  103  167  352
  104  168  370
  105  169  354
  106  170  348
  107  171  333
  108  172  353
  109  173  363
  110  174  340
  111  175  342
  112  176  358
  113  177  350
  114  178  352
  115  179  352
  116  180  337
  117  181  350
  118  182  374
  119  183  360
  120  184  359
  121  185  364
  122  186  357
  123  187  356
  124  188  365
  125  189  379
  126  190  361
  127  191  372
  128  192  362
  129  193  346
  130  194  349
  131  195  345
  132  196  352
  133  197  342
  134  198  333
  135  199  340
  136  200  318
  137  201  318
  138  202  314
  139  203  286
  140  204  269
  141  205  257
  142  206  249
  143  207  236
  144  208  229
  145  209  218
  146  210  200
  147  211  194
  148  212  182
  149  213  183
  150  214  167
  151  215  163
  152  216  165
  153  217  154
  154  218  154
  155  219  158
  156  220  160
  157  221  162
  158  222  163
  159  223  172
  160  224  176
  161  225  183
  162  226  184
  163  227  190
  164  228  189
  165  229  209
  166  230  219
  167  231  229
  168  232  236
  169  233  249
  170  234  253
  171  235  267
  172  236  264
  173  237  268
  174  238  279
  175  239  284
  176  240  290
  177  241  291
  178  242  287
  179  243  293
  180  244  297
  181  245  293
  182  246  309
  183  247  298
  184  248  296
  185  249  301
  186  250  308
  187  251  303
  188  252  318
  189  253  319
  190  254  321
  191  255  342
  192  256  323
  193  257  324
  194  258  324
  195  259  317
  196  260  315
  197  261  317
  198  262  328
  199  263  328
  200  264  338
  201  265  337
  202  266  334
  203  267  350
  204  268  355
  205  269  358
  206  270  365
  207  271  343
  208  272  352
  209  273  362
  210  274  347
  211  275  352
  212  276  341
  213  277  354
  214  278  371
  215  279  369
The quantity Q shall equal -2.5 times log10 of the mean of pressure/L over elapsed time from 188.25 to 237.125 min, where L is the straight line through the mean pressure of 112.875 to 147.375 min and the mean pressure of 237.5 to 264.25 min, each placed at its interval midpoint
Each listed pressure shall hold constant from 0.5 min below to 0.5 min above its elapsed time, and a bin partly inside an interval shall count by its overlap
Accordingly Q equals 0.32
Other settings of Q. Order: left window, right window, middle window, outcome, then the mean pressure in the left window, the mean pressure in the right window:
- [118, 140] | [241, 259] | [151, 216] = 0.07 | 373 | 309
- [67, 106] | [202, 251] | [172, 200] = -0.23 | 423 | 232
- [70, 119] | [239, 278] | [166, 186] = 0.05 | 416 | 325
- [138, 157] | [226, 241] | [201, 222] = 0.31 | 360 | 244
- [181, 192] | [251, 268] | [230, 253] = 0.19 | 364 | 327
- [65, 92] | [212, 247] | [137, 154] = -0.08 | 428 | 222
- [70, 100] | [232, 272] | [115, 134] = 0.04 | 423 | 310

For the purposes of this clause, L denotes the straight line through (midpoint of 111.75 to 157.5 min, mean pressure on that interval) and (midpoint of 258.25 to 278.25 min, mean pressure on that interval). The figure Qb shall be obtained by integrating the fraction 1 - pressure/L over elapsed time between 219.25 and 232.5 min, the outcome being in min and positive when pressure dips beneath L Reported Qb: 6.1 min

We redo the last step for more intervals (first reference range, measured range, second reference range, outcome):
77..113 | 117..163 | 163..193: 2.2 min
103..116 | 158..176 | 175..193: 0.9 min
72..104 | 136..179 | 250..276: 3.5 min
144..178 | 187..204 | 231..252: -0.9 min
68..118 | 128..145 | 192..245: -0.2 min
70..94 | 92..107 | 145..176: -0.1 min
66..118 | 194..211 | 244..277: 3.4 min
